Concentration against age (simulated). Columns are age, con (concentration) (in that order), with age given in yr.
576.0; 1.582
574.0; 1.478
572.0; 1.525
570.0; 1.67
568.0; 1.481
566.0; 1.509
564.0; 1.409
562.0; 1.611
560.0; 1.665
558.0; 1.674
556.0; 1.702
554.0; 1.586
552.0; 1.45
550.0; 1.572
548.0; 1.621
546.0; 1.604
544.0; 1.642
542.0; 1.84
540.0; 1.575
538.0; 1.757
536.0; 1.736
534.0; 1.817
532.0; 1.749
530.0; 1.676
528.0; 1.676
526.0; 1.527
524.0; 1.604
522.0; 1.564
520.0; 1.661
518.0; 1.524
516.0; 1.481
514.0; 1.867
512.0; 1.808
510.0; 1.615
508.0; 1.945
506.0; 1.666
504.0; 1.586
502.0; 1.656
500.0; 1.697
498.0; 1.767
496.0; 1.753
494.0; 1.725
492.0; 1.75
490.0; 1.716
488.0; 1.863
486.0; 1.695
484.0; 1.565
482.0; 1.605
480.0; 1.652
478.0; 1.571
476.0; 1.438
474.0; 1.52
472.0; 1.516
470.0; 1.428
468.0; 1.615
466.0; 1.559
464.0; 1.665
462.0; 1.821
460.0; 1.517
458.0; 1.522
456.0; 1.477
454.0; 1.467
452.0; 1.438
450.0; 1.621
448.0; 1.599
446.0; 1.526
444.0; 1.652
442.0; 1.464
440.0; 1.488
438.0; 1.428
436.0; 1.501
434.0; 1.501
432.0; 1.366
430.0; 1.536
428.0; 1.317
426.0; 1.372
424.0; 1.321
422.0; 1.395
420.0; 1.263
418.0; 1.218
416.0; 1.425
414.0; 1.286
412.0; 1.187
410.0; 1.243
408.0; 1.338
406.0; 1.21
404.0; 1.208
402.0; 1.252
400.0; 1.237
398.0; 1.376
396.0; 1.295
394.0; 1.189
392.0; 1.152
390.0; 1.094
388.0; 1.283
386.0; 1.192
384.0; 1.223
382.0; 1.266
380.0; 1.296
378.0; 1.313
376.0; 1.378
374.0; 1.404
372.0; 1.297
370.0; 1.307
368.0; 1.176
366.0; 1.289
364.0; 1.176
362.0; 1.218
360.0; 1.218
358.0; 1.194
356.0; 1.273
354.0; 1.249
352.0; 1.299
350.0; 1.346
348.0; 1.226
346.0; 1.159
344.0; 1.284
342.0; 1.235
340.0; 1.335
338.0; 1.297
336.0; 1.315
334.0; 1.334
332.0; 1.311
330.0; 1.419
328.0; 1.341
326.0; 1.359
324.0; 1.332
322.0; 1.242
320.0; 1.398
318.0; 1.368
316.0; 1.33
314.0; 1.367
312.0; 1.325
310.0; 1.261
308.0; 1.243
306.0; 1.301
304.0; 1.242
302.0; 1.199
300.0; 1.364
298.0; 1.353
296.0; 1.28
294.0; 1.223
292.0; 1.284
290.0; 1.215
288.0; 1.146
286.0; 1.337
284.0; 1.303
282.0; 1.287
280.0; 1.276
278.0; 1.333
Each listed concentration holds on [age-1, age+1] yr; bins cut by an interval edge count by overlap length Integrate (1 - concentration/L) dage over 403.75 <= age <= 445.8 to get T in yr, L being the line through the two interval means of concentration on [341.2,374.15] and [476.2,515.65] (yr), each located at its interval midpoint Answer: 2.82 yr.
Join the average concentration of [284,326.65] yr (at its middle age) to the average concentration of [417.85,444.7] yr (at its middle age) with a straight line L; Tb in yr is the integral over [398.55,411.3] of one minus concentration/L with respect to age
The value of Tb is 1.3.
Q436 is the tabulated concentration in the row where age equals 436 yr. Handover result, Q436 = 1.501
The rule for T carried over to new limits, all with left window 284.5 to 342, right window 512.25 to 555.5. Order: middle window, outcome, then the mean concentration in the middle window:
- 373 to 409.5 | 4.2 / 1.26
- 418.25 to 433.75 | 1.2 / 1.37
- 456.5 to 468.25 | -0.6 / 1.61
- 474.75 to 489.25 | -0.6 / 1.63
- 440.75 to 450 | -0.3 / 1.56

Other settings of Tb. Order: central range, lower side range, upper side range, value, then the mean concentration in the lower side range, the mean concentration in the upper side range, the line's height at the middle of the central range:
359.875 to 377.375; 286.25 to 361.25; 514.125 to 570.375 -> 1.04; 1.29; 1.62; 1.36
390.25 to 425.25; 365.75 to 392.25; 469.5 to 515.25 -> 2.57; 1.26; 1.67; 1.37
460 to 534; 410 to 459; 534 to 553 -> -4.62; 1.43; 1.65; 1.56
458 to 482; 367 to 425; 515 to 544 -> -1.44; 1.27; 1.66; 1.48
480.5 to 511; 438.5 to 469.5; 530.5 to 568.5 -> -2.20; 1.56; 1.63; 1.59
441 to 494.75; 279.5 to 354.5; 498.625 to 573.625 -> -2.03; 1.29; 1.64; 1.53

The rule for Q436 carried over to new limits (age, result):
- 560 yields 1.665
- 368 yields 1.176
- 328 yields 1.341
